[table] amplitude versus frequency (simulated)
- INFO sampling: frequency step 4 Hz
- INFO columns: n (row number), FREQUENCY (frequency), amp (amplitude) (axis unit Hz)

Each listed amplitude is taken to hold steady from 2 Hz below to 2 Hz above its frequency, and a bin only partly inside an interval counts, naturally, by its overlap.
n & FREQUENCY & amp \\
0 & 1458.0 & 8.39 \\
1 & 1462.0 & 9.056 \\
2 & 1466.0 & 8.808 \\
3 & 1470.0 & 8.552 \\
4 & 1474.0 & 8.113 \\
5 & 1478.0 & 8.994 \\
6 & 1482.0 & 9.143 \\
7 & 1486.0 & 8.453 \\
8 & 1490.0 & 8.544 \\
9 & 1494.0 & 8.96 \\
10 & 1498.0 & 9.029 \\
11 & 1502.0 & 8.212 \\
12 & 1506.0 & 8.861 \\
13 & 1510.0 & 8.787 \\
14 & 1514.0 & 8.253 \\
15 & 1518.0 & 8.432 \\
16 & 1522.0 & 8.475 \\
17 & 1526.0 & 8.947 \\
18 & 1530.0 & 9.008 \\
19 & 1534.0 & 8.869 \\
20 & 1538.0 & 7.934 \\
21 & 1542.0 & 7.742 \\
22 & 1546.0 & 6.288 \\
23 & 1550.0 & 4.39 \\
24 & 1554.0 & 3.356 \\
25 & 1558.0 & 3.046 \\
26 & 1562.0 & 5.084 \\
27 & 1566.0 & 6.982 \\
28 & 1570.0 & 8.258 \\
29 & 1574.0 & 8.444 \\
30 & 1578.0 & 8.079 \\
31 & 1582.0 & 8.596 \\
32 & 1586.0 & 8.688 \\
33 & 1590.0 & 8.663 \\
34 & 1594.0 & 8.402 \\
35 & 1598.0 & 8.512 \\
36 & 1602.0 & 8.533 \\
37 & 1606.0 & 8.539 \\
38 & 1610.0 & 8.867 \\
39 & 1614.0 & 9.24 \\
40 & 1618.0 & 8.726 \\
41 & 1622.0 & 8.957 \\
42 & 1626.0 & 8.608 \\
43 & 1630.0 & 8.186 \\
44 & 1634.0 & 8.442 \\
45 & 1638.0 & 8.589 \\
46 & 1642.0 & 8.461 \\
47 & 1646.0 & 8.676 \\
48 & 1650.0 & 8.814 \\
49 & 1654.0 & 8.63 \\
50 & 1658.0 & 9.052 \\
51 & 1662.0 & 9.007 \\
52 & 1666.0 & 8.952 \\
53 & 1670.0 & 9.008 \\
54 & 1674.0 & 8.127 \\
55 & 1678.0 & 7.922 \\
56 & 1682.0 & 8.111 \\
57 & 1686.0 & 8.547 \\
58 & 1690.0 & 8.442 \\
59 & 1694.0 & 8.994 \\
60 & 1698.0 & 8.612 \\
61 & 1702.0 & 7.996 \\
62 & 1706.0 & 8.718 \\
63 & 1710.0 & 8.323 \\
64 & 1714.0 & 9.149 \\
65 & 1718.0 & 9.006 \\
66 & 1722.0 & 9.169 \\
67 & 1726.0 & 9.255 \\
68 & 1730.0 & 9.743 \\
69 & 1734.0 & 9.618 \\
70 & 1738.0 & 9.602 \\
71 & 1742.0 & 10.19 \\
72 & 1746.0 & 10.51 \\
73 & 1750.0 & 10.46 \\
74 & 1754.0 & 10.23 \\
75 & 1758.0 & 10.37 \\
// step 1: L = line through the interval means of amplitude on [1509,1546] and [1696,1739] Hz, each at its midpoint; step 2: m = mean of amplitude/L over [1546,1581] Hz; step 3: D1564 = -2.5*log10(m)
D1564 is 0.37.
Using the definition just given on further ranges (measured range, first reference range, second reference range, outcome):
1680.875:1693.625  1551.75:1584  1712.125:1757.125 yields 0.04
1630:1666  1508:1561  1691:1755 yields -0.03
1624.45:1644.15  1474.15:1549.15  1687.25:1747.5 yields 0.05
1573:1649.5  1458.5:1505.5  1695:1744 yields 0.04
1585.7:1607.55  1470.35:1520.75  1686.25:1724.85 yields 0.02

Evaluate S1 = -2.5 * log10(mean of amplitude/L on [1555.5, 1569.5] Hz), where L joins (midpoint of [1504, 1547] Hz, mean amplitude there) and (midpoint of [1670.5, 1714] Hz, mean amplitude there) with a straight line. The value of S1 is 0.494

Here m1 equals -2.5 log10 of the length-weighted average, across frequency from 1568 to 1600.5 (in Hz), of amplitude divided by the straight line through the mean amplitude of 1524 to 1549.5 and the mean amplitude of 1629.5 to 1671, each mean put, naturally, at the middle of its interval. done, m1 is -0.03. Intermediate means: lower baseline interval 7.91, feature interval 8.46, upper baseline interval 8.72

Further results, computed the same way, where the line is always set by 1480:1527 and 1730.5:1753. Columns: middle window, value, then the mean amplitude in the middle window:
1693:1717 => 0.14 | 8.63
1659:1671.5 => 0.07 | 8.99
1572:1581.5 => 0.10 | 8.31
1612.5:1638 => 0.08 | 8.67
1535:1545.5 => 0.15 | 7.71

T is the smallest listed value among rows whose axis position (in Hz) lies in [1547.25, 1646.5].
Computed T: 3.046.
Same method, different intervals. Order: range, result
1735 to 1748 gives 9.602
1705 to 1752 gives 8.323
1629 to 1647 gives 8.186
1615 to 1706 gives 7.922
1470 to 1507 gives 8.113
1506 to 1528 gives 8.253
